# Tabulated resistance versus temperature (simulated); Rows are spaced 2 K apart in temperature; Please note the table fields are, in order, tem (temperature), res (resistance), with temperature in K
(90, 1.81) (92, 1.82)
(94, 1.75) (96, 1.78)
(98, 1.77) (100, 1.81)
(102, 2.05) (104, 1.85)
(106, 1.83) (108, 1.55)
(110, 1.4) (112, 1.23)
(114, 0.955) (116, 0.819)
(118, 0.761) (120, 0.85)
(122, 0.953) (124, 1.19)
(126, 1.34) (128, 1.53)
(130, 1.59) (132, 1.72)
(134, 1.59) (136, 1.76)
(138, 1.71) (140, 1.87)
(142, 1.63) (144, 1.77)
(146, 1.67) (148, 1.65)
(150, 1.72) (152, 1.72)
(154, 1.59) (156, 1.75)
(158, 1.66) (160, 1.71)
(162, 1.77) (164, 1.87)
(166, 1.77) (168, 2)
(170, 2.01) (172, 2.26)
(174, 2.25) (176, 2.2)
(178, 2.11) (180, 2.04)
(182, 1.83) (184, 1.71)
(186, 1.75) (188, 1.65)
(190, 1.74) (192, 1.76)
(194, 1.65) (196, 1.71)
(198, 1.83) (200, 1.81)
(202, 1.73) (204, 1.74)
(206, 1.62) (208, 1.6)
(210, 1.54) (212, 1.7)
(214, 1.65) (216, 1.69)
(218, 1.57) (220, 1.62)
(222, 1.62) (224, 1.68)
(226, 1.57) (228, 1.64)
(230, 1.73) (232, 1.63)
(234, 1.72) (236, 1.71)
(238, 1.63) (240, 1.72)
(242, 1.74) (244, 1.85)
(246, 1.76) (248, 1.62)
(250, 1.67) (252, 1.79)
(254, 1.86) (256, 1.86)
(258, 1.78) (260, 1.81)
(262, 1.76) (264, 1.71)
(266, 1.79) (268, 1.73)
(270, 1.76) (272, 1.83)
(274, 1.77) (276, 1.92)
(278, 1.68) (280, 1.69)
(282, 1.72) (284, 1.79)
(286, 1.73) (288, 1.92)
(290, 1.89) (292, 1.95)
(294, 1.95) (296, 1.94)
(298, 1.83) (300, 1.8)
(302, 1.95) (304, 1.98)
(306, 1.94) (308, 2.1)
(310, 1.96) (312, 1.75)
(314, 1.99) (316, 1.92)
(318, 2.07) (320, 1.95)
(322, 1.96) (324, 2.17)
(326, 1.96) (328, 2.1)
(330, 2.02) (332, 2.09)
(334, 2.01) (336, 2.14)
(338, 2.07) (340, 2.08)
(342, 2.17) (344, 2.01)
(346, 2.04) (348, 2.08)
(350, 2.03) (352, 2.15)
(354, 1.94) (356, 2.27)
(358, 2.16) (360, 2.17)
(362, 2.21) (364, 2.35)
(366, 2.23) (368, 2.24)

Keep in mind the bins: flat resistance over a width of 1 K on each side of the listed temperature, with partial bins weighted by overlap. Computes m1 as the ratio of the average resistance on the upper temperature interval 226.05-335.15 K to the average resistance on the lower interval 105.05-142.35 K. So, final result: 1.3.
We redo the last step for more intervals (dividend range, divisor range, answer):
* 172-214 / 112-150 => 1.28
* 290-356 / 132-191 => 1.10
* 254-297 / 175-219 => 1.03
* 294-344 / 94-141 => 1.35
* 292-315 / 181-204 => 1.11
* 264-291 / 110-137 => 1.42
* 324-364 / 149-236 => 1.19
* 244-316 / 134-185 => 1.00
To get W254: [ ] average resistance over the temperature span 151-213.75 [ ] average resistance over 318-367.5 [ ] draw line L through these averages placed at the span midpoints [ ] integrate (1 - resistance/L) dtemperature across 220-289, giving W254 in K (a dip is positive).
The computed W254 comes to 7.1 K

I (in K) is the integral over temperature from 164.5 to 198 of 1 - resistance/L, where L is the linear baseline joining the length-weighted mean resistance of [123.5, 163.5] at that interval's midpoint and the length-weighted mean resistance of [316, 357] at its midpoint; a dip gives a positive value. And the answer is -3.22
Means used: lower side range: 1.66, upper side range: 2.06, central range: 1.9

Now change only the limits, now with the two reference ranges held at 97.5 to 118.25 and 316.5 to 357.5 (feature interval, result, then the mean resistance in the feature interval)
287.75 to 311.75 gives 0.5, 1.93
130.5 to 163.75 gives -2.8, 1.71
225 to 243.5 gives 1.2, 1.68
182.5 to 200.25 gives -0.5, 1.73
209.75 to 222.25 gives 0.9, 1.63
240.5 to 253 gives 0.6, 1.74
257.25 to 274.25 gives 1.0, 1.77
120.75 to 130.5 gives 1.5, 1.29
